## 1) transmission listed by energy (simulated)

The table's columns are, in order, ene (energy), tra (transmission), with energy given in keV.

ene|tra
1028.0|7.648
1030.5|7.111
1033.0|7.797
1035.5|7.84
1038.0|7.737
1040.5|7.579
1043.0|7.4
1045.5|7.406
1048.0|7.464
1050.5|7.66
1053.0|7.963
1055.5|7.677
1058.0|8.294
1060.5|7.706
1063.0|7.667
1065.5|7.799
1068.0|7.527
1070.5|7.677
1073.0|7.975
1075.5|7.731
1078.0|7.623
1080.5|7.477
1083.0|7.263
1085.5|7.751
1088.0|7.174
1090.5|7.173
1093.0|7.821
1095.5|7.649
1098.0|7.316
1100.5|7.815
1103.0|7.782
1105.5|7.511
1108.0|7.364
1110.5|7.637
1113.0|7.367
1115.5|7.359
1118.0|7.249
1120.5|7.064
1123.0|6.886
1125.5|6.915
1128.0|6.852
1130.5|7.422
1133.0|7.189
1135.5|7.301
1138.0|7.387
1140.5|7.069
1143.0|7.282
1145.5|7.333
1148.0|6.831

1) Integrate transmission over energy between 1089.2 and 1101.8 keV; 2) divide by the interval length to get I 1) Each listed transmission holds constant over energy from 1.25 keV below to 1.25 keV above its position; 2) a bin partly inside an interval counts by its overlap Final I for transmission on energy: 7.55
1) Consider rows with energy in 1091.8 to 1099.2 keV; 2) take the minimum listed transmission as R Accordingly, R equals 7.316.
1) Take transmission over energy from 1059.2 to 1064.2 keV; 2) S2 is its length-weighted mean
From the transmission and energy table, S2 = 7.69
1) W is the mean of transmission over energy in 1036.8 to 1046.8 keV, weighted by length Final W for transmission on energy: 7.53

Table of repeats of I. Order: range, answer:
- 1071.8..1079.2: 7.78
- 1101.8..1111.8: 7.57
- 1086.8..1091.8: 7.18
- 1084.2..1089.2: 7.46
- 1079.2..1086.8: 7.5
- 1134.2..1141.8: 7.25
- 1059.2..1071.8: 7.68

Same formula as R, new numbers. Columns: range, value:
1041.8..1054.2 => 7.4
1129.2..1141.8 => 7.069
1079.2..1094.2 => 7.173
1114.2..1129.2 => 6.852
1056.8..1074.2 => 7.527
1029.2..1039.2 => 7.111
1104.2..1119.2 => 7.249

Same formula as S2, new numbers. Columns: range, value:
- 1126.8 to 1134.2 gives 7.16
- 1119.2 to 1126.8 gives 6.96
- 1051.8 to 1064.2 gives 7.86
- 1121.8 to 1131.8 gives 7.02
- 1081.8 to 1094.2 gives 7.44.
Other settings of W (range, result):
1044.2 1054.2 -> 7.62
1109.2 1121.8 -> 7.33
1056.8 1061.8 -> 7.99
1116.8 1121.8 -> 7.15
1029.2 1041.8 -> 7.61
